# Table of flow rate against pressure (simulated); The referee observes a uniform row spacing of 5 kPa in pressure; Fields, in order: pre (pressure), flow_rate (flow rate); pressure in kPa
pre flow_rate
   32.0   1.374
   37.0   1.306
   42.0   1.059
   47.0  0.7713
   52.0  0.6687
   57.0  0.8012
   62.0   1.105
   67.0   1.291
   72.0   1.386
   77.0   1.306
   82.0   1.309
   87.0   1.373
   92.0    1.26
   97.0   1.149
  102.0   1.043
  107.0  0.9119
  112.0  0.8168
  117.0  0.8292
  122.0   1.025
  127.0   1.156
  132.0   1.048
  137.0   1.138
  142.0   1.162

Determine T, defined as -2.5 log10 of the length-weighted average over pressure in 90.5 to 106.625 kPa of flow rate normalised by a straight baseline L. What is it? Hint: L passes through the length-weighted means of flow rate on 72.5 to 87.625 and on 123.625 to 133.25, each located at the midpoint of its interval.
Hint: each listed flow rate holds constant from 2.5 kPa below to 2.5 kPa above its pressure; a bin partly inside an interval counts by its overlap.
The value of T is 0.123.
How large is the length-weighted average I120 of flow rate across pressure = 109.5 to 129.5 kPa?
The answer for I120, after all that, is 0.957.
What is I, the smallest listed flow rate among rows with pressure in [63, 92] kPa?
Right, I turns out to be 1.26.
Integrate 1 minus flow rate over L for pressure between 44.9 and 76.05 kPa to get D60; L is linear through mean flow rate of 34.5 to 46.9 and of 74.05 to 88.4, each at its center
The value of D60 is 5.1 kPa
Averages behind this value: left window 1.1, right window 1.33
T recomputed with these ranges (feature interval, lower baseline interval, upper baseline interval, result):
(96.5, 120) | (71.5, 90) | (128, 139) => 0.29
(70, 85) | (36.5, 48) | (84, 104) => -0.15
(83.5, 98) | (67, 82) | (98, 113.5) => -0.13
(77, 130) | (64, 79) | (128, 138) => 0.10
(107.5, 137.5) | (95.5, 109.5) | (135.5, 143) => 0.11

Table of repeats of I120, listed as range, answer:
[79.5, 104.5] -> 1.23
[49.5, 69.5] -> 0.966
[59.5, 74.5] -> 1.26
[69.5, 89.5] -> 1.34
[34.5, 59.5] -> 0.921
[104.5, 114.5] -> 0.864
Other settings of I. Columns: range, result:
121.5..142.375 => 1.025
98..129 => 0.8168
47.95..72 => 0.6687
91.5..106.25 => 1.043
